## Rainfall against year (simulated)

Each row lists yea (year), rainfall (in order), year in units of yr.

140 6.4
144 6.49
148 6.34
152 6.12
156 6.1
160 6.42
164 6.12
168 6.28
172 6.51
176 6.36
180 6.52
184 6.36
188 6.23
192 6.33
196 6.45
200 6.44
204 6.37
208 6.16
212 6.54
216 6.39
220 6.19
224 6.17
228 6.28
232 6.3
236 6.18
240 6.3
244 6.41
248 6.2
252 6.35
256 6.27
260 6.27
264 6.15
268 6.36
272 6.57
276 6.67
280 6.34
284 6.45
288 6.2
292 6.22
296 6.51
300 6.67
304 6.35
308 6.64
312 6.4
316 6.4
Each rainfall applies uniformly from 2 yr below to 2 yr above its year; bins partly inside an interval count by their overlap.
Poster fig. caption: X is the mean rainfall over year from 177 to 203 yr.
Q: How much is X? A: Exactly 6.39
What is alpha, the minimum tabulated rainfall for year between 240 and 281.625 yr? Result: 6.15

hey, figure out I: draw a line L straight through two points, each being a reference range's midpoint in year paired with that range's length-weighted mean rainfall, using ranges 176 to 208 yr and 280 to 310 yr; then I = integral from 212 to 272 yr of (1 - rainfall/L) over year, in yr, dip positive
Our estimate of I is 1.0 yr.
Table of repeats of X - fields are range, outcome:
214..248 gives 6.27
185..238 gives 6.31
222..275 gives 6.3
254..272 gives 6.3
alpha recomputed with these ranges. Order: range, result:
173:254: 6.16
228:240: 6.18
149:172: 6.1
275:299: 6.2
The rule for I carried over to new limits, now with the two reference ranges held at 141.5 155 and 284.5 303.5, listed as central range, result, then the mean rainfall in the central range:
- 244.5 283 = 0.1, 6.36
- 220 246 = 0.4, 6.27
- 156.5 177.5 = 0.0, 6.32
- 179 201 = -0.2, 6.38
